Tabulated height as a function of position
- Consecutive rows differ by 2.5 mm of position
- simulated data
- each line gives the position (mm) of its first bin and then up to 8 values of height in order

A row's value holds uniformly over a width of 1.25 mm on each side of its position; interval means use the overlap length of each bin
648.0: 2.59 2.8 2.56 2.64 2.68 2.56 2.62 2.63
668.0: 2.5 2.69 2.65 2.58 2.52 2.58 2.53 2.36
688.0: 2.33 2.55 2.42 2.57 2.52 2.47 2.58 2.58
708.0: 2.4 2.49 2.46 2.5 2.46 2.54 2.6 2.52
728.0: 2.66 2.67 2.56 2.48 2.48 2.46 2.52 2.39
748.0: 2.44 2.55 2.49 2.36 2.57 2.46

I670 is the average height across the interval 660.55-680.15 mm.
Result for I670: 2.6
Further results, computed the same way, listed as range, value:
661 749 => 2.52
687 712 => 2.49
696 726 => 2.51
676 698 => 2.49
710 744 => 2.53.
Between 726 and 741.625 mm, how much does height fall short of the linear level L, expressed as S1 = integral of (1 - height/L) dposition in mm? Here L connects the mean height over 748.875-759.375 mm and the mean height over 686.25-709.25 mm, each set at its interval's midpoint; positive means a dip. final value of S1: -0.4 mm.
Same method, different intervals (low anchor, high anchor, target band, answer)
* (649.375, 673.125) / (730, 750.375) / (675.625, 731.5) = 0.95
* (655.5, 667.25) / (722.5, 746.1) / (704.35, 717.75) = 0.41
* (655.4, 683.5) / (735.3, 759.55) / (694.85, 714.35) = 0.27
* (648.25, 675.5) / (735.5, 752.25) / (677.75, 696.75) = 0.74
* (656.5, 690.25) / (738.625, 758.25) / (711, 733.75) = -0.47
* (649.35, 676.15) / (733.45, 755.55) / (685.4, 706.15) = 0.60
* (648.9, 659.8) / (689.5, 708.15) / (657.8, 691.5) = 0.58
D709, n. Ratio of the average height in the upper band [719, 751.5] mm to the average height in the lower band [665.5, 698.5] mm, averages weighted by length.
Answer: 1.0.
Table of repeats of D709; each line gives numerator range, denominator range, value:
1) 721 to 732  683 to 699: 1.06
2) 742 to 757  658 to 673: 0.94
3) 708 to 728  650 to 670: 0.96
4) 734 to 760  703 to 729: 0.98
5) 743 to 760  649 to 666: 0.94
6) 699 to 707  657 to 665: 0.97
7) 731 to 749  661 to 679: 0.96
